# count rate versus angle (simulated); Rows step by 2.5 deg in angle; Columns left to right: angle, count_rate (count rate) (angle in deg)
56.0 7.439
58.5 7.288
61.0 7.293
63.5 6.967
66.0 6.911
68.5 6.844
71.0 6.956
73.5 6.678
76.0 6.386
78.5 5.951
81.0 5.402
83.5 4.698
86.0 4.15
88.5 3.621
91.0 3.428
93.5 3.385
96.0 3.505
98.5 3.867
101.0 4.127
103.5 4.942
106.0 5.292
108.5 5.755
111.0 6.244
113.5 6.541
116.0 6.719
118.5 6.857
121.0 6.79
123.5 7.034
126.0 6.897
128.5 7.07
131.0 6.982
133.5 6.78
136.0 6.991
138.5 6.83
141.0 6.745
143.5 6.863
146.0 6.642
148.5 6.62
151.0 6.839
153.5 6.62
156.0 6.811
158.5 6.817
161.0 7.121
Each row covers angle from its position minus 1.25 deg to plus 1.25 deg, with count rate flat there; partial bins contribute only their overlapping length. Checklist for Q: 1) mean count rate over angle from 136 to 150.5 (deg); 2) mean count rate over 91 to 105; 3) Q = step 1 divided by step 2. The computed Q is 1.7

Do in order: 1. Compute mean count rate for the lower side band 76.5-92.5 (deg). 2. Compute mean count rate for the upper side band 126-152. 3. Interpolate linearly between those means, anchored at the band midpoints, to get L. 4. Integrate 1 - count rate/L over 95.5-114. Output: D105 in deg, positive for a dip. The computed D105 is 1.5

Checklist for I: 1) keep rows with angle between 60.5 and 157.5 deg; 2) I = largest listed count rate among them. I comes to 7.293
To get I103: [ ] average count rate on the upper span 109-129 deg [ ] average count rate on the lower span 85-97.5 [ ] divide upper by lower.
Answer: 1.86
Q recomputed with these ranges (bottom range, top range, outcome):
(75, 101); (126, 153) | 1.55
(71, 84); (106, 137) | 1.11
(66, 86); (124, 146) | 1.14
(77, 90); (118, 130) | 1.45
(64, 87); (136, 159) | 1.12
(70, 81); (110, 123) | 1.05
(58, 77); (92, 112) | 0.67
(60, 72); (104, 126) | 0.91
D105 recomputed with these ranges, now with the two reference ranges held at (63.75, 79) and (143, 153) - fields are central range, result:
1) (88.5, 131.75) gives 7.49 deg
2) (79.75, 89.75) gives 3.32 deg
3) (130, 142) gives -0.27 deg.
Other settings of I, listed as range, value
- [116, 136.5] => 7.07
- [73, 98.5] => 6.678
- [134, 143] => 6.991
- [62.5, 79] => 6.967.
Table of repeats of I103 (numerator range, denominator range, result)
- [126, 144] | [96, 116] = 1.32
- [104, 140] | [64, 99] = 1.27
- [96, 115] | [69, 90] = 0.94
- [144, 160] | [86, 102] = 1.83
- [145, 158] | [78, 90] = 1.44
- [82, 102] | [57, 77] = 0.56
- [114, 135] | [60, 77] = 1.00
